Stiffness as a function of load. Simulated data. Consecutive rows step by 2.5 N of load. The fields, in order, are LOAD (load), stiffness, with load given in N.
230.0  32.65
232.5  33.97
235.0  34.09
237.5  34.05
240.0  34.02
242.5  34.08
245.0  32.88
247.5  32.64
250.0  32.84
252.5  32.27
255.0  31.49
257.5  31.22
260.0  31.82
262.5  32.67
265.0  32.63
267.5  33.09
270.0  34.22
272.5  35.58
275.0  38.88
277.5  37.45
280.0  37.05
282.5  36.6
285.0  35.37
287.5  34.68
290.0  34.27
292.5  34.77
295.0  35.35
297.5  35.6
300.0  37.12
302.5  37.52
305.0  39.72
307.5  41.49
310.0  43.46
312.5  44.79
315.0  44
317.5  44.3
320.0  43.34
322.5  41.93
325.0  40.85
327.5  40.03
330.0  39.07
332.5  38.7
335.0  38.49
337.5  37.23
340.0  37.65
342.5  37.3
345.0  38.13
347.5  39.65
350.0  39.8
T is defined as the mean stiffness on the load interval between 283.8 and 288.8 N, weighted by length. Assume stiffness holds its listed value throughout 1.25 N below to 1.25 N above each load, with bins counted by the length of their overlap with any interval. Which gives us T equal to 35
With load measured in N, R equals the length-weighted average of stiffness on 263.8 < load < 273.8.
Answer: 33.9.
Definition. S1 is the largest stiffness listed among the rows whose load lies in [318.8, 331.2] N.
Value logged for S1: 43.34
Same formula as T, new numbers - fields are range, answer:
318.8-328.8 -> 41.5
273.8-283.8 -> 37.5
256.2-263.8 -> 31.9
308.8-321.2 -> 44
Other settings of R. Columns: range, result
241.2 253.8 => 32.9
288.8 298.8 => 35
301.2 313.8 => 41.4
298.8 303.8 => 37.3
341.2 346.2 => 37.7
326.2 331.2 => 39.6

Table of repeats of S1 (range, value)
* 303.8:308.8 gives 41.49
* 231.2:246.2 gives 34.09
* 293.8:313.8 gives 44.79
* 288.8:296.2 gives 35.35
